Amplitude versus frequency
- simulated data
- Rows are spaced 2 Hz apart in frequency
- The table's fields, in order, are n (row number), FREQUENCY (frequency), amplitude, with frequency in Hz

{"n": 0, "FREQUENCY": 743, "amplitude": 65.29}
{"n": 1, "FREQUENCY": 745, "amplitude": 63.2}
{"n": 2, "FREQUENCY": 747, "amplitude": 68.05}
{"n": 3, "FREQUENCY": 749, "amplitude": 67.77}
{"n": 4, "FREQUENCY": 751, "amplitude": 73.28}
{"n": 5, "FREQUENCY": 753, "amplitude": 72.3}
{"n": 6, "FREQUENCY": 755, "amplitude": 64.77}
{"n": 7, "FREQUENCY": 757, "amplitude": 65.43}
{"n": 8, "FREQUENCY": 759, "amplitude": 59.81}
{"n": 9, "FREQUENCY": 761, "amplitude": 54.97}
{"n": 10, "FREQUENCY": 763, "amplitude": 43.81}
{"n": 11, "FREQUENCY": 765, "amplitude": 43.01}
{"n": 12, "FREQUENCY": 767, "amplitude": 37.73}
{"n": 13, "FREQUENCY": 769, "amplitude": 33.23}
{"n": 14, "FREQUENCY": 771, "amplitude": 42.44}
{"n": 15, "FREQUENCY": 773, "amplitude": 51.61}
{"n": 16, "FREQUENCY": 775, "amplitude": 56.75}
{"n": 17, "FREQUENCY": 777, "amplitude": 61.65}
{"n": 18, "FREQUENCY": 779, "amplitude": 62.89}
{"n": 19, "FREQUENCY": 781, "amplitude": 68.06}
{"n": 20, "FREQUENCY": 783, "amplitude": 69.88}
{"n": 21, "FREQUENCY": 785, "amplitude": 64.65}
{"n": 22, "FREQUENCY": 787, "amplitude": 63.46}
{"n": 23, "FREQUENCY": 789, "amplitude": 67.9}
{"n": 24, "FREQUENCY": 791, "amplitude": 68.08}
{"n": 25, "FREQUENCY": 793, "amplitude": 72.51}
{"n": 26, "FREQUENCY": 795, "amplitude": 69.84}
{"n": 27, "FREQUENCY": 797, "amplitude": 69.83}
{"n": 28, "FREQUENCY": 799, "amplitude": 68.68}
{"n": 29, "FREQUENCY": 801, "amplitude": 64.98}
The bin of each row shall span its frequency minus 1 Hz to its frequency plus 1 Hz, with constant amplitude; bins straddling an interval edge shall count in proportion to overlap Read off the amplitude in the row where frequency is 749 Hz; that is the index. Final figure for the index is 67.77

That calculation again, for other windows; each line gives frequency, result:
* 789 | 67.9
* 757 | 65.43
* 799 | 68.68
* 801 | 64.98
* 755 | 64.77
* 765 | 43.01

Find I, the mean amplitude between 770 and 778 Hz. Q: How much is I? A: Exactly 53.1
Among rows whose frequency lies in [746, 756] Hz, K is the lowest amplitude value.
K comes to 64.77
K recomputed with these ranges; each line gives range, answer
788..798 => 67.9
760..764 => 43.81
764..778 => 33.23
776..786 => 61.65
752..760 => 59.81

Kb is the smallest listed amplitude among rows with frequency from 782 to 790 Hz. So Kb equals 63.46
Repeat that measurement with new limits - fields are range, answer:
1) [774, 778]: 56.75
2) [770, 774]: 42.44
